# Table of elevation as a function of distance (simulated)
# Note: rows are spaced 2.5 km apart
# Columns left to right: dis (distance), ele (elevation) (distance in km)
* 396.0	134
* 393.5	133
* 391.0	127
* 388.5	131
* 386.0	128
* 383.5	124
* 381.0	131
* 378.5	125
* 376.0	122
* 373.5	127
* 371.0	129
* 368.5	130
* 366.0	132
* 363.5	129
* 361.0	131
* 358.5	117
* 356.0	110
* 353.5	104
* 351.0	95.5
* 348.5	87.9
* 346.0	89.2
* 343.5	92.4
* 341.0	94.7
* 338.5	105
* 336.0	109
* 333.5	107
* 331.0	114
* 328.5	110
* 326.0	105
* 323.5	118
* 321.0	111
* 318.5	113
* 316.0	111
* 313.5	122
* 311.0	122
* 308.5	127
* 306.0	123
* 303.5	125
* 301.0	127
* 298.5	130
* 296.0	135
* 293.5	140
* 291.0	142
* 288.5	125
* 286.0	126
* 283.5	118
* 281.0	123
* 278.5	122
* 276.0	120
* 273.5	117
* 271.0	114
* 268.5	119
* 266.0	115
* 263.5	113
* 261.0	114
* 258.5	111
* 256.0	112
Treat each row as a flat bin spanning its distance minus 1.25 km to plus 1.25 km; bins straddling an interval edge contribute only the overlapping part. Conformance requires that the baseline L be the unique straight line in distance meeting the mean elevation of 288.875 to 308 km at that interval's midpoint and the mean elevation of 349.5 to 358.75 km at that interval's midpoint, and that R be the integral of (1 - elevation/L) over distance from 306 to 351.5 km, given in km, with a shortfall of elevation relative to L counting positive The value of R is 3.6 km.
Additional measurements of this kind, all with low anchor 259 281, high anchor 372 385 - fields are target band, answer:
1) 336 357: 4.3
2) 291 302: -1.4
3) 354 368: 0.2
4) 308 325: 0.5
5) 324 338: 1.5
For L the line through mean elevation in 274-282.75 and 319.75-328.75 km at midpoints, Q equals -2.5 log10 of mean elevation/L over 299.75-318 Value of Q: -0.07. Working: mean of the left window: 121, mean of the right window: 111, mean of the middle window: 122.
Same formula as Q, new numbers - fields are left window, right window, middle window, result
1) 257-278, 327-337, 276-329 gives -0.09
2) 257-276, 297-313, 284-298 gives -0.09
